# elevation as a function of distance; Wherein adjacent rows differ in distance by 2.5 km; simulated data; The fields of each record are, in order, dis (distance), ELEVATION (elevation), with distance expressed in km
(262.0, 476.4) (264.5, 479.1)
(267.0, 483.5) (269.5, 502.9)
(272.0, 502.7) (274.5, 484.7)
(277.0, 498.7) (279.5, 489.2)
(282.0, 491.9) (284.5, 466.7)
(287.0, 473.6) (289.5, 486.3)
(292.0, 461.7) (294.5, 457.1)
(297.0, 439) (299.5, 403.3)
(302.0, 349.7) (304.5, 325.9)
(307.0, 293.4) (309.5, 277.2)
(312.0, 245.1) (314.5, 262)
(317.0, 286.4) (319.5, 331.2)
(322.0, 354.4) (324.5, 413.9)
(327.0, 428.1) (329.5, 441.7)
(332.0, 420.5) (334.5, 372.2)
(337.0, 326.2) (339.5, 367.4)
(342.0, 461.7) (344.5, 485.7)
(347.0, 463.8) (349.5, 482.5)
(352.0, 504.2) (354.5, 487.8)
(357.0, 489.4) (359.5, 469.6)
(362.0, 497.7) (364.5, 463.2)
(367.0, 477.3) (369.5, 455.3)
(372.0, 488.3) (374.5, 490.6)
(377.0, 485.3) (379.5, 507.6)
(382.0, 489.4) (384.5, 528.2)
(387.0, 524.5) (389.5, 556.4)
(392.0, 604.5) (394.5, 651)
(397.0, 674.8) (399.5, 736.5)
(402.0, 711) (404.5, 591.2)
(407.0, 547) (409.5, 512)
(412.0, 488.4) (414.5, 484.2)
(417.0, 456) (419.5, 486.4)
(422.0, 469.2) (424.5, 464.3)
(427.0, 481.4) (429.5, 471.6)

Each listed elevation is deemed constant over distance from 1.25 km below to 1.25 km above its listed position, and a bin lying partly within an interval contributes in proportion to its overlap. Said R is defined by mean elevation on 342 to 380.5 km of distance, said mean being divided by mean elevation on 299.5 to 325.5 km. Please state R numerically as 1.5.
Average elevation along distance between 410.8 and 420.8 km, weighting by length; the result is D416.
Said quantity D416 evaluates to 479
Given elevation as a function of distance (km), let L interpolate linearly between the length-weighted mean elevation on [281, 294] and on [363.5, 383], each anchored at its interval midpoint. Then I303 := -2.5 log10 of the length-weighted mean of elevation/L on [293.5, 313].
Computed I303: 0.34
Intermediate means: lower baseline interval 475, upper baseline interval 482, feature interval 349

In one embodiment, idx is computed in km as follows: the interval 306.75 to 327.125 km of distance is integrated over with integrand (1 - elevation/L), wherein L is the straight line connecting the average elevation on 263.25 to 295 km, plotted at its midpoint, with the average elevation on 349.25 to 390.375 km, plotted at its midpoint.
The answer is 7.1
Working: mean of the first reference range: 484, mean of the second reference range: 494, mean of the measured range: 317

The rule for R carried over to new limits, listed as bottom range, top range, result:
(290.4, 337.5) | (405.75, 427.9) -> 1.34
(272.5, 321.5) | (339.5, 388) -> 1.22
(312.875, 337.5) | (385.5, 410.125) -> 1.69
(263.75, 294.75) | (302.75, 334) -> 0.70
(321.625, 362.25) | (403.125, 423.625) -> 1.15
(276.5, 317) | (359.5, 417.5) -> 1.36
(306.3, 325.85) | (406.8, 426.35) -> 1.57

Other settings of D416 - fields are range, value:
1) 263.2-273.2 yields 492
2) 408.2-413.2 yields 501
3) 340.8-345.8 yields 474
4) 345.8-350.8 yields 474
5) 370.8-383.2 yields 492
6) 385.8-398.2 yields 602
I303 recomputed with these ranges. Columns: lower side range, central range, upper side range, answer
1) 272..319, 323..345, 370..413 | 0.14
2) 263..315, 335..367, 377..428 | 0.08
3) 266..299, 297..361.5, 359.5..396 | 0.26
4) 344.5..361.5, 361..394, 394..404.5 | 0.16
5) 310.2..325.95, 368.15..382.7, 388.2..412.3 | 0.08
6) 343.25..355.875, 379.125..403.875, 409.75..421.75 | -0.24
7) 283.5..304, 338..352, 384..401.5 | 0.17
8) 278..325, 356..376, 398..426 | -0.01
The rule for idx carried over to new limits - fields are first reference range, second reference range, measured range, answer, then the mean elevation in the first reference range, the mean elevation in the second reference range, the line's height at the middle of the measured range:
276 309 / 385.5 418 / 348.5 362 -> 0.74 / 430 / 580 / 516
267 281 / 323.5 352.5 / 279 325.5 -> 8.42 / 494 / 429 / 466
